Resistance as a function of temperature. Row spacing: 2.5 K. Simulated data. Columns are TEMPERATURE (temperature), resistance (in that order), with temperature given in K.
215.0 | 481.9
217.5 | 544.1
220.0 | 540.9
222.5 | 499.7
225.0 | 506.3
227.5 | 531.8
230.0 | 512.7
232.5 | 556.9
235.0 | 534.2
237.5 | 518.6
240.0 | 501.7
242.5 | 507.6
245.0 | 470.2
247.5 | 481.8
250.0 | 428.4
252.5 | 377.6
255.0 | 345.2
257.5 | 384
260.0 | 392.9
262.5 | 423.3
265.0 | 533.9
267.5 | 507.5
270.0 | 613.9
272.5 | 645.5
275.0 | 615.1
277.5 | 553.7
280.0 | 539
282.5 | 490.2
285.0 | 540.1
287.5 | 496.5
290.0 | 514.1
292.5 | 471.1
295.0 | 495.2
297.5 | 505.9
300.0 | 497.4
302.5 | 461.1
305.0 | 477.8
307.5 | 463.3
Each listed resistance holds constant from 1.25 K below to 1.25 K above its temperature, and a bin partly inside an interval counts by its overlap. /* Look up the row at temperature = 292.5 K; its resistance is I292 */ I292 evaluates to 471.1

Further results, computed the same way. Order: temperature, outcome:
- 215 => 481.9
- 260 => 392.9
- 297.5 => 505.9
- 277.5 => 553.7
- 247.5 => 481.8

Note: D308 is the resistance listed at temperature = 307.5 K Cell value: 463.3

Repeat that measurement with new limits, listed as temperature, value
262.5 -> 423.3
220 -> 540.9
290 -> 514.1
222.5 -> 499.7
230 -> 512.7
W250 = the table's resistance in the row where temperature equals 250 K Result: 428.4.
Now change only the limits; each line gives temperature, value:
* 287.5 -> 496.5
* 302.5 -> 461.1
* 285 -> 540.1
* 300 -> 497.4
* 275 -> 615.1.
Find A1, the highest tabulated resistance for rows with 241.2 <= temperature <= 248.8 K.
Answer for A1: 507.6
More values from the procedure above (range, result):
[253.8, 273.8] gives 645.5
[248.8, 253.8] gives 428.4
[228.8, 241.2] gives 556.9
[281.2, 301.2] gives 540.1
